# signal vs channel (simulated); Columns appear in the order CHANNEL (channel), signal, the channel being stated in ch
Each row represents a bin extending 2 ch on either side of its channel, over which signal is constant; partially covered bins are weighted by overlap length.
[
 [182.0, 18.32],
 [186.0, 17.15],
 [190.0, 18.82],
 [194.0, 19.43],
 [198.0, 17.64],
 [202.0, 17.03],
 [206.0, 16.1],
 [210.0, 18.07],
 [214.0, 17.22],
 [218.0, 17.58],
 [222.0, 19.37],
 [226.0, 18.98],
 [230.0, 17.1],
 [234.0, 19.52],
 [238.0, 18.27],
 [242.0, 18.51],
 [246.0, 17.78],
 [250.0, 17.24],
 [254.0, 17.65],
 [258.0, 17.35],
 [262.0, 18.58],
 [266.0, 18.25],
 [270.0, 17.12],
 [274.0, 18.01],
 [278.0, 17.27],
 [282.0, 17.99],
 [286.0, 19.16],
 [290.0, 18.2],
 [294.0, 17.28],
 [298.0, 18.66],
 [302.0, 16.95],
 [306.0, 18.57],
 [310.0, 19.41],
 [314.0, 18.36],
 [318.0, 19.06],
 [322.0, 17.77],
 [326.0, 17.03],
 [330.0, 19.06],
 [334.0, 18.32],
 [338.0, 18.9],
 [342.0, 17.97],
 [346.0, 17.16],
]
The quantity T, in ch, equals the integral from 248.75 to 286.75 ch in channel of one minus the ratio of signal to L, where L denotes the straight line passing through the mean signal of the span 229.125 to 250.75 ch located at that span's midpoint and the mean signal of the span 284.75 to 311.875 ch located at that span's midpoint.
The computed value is 0.8 ch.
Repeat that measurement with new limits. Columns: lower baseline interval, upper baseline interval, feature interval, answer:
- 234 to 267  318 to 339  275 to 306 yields 0.3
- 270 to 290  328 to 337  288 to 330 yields 0.5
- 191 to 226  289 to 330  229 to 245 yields -0.4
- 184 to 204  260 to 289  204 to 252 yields 0.1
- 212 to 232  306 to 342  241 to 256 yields 0.3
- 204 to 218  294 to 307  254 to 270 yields -0.3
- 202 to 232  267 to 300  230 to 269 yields -0.4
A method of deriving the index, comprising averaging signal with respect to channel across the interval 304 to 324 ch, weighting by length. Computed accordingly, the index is 18.6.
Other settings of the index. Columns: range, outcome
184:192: 18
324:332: 18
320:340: 18.2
